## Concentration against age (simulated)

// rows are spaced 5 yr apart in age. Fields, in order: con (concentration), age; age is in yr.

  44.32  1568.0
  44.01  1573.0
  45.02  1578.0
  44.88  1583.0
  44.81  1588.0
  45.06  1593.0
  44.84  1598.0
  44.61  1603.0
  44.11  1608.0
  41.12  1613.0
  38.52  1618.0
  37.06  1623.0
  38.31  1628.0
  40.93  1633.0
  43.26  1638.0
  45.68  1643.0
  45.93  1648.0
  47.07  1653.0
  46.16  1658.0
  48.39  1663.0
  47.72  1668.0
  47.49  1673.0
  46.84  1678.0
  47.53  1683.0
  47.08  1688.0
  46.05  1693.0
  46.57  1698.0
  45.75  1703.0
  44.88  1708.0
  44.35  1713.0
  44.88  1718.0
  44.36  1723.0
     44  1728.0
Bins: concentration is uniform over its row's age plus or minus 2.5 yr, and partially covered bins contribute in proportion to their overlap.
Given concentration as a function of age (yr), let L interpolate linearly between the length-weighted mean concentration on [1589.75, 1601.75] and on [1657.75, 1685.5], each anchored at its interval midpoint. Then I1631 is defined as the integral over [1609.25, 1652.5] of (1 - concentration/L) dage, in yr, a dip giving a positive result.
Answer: 4.1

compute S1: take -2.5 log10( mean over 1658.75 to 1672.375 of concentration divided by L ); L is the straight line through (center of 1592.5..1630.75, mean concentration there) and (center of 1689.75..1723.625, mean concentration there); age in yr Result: -0.096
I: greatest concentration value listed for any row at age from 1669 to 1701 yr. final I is 47.53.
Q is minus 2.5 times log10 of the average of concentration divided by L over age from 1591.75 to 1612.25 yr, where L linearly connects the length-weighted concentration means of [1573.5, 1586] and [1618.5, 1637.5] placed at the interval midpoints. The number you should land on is -0.05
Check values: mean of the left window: 44.8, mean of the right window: 39.2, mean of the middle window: 44.3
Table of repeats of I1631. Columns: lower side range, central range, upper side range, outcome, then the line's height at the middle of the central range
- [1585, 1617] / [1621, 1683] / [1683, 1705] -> 0.8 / 45.3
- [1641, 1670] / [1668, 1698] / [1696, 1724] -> -0.7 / 46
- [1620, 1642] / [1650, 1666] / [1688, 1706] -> -1.7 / 42.7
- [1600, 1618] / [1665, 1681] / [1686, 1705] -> -0.7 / 45.4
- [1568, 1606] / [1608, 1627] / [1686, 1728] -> 2.3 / 44.9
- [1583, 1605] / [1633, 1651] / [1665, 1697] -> 0.6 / 46.1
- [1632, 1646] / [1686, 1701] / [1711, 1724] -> -0.8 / 44.3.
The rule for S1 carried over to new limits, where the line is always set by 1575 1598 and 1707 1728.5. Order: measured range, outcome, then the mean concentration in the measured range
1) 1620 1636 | 0.15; 38.9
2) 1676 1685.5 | -0.06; 47.2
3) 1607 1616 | 0.07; 42.1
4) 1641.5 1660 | -0.04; 46.2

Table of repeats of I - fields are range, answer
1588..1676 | 48.39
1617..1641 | 43.26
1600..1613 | 44.61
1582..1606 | 45.06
